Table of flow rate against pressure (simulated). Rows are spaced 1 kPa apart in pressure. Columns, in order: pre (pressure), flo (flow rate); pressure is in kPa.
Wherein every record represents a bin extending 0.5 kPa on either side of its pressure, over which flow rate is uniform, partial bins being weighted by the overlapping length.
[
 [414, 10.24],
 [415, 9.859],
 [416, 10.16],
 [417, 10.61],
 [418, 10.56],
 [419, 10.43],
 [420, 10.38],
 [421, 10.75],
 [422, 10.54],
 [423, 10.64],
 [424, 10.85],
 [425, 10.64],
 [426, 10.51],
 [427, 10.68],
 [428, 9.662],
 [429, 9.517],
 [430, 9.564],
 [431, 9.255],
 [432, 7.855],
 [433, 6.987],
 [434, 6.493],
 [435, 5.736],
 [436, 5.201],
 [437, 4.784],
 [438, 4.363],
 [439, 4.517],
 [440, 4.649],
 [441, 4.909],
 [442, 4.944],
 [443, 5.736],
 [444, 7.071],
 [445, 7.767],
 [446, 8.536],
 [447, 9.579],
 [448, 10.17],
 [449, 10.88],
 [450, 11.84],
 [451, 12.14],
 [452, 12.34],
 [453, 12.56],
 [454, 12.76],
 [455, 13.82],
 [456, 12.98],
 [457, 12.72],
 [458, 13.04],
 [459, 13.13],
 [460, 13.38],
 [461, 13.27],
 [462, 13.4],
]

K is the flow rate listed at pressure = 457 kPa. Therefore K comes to 12.72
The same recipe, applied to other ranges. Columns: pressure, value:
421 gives 10.75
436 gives 5.201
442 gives 4.944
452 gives 12.34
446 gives 8.536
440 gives 4.649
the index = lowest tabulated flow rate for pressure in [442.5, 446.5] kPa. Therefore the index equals 5.736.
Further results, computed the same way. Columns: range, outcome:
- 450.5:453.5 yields 12.14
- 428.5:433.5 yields 6.987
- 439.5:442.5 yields 4.649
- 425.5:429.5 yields 9.517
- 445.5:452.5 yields 8.536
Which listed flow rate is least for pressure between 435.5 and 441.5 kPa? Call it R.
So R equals 4.363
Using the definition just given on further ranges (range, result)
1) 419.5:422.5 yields 10.38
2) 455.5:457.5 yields 12.72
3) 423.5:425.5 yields 10.64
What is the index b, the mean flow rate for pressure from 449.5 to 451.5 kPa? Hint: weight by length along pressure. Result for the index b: 12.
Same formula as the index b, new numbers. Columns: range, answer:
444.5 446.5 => 8.15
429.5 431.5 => 9.41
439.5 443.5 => 5.06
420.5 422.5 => 10.6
